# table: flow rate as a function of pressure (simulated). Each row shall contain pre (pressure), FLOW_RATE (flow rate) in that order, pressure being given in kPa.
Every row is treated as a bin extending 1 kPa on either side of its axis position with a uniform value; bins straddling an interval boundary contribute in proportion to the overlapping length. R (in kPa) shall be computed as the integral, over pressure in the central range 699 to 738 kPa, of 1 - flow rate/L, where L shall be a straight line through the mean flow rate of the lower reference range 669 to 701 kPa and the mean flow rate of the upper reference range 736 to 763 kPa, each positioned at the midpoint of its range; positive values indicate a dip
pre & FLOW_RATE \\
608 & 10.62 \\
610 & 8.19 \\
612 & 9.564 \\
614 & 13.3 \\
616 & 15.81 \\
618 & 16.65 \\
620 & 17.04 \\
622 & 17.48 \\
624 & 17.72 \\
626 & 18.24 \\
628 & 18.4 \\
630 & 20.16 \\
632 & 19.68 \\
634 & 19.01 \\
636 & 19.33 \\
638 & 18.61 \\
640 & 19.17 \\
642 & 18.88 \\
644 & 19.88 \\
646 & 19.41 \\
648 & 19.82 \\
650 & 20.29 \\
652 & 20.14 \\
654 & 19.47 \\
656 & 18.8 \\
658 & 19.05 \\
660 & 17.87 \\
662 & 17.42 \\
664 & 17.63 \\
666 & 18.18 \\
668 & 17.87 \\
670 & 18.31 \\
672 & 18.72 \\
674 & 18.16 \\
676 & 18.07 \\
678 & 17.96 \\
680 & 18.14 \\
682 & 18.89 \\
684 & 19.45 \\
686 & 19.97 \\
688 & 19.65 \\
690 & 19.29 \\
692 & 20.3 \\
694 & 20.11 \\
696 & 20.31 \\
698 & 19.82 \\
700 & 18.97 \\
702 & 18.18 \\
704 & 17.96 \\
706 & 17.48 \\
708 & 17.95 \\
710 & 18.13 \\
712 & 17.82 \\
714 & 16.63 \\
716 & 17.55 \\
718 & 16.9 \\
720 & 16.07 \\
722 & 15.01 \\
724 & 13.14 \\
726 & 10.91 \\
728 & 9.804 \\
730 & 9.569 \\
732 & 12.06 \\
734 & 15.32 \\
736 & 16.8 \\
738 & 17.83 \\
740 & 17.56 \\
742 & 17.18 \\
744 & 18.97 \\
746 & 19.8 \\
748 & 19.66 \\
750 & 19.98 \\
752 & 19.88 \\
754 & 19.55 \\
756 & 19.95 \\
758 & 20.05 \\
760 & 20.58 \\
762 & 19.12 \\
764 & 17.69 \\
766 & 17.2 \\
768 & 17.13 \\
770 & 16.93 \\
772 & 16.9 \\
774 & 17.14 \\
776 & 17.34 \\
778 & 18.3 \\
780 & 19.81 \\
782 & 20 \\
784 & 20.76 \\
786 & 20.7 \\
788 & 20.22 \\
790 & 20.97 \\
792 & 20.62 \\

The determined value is 7.11 kPa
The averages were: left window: 19.1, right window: 19.1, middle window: 15.6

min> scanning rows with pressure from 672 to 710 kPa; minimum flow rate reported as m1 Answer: 17.48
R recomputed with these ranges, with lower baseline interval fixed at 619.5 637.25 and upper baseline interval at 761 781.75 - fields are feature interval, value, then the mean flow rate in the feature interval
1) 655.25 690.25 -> -0.3 kPa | 18.5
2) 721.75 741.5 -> 4.6 kPa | 13.8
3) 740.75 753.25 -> -0.9 kPa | 19.2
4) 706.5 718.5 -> 0.4 kPa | 17.5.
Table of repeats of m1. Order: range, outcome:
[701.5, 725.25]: 13.14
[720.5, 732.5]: 9.569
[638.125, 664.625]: 17.42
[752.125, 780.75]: 16.9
